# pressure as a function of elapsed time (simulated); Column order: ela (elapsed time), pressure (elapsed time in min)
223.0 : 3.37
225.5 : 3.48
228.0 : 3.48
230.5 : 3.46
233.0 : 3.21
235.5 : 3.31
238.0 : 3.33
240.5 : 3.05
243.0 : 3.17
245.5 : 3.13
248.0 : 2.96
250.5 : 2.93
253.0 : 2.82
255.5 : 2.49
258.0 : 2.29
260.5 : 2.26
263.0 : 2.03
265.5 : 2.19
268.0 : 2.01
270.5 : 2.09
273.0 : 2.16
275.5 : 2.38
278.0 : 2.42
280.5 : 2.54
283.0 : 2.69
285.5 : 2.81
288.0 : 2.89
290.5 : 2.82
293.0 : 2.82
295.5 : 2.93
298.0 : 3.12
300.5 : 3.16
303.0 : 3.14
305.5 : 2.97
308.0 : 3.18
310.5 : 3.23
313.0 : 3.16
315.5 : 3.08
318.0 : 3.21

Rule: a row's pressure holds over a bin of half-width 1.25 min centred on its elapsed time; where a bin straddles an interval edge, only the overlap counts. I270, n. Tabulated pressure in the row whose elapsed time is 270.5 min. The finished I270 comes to 2.09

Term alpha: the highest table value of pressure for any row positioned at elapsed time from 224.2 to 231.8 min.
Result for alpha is 3.48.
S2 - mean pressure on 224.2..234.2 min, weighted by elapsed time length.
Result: 3.41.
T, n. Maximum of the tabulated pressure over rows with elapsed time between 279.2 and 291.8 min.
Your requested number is 2.89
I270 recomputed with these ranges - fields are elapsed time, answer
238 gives 3.33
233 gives 3.21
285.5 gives 2.81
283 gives 2.69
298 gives 3.12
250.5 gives 2.93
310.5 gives 3.23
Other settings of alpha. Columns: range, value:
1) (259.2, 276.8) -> 2.38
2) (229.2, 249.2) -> 3.46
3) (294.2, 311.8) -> 3.23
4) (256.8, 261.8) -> 2.29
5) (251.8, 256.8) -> 2.82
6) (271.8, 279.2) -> 2.42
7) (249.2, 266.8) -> 2.93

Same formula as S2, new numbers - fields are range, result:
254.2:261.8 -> 2.35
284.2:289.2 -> 2.85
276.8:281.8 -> 2.48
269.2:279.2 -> 2.26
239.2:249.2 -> 3.08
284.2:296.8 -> 2.85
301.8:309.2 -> 3.1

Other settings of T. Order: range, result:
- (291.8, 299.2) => 3.12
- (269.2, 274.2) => 2.16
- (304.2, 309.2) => 3.18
